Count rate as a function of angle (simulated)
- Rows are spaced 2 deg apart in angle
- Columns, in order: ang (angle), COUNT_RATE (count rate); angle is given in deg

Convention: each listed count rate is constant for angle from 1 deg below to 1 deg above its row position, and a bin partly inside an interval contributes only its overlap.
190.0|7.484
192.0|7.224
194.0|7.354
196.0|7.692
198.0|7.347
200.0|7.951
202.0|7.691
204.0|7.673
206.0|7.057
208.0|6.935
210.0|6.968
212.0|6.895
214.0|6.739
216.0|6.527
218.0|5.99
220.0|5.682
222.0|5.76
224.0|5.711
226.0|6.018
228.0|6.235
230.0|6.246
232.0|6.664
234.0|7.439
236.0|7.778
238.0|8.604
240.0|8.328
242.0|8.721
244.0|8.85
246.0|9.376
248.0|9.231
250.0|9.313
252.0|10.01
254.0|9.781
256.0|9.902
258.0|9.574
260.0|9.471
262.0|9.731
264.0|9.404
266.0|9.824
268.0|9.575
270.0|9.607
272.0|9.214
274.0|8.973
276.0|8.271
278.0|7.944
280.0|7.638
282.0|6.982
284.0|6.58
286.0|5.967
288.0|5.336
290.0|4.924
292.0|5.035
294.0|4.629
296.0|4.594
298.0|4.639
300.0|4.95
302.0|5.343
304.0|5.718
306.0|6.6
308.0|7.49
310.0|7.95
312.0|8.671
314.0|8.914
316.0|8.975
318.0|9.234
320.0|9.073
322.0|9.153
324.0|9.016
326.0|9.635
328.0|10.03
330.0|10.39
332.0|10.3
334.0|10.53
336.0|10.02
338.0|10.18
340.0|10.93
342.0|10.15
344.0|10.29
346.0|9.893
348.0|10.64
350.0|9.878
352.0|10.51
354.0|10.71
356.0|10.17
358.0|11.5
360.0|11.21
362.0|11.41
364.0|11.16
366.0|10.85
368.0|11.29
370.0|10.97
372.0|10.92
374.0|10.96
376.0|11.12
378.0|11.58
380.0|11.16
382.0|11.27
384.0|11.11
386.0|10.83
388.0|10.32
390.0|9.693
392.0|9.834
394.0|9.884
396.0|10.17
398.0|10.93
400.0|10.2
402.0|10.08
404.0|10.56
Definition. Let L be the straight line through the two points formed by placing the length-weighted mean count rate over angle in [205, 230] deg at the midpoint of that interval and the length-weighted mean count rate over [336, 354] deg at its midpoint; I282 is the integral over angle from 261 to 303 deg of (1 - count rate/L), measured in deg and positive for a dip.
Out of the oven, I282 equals 5.8 deg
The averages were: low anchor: 6.37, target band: 7.1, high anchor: 10.3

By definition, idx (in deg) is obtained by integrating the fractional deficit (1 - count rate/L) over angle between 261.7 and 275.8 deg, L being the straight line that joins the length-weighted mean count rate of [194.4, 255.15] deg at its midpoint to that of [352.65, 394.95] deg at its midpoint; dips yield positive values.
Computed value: -1.5 deg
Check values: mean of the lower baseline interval 7.51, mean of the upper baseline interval 10.9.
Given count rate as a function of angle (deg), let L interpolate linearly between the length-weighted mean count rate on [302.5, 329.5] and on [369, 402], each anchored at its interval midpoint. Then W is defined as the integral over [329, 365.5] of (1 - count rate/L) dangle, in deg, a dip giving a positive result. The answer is -4.2 deg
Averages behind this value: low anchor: 8.47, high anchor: 10.7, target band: 10.6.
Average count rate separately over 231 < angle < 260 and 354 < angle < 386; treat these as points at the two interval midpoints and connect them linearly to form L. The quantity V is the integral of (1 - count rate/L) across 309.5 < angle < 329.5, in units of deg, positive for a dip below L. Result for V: 2.08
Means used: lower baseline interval 8.85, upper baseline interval 11.1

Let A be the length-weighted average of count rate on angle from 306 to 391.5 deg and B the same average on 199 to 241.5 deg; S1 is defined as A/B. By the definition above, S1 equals 1.47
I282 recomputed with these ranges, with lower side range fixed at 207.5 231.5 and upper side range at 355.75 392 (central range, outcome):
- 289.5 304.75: 6.49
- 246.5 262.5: -4.91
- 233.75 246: -2.66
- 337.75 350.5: -0.31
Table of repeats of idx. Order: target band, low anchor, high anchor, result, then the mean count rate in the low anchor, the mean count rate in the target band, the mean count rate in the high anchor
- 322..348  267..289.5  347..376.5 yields -0.6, 7.76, 10.1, 10.9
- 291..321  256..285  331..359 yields 8.8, 8.81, 6.79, 10.4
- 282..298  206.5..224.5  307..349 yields 5.9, 6.39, 5.36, 9.59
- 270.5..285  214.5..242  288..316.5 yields -3.6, 6.77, 8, 6.24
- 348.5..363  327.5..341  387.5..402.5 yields -0.7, 10.4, 10.8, 10.1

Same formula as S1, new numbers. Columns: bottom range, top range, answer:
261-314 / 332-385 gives 1.50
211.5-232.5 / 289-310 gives 0.89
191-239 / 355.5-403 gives 1.56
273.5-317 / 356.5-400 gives 1.64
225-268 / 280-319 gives 0.75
